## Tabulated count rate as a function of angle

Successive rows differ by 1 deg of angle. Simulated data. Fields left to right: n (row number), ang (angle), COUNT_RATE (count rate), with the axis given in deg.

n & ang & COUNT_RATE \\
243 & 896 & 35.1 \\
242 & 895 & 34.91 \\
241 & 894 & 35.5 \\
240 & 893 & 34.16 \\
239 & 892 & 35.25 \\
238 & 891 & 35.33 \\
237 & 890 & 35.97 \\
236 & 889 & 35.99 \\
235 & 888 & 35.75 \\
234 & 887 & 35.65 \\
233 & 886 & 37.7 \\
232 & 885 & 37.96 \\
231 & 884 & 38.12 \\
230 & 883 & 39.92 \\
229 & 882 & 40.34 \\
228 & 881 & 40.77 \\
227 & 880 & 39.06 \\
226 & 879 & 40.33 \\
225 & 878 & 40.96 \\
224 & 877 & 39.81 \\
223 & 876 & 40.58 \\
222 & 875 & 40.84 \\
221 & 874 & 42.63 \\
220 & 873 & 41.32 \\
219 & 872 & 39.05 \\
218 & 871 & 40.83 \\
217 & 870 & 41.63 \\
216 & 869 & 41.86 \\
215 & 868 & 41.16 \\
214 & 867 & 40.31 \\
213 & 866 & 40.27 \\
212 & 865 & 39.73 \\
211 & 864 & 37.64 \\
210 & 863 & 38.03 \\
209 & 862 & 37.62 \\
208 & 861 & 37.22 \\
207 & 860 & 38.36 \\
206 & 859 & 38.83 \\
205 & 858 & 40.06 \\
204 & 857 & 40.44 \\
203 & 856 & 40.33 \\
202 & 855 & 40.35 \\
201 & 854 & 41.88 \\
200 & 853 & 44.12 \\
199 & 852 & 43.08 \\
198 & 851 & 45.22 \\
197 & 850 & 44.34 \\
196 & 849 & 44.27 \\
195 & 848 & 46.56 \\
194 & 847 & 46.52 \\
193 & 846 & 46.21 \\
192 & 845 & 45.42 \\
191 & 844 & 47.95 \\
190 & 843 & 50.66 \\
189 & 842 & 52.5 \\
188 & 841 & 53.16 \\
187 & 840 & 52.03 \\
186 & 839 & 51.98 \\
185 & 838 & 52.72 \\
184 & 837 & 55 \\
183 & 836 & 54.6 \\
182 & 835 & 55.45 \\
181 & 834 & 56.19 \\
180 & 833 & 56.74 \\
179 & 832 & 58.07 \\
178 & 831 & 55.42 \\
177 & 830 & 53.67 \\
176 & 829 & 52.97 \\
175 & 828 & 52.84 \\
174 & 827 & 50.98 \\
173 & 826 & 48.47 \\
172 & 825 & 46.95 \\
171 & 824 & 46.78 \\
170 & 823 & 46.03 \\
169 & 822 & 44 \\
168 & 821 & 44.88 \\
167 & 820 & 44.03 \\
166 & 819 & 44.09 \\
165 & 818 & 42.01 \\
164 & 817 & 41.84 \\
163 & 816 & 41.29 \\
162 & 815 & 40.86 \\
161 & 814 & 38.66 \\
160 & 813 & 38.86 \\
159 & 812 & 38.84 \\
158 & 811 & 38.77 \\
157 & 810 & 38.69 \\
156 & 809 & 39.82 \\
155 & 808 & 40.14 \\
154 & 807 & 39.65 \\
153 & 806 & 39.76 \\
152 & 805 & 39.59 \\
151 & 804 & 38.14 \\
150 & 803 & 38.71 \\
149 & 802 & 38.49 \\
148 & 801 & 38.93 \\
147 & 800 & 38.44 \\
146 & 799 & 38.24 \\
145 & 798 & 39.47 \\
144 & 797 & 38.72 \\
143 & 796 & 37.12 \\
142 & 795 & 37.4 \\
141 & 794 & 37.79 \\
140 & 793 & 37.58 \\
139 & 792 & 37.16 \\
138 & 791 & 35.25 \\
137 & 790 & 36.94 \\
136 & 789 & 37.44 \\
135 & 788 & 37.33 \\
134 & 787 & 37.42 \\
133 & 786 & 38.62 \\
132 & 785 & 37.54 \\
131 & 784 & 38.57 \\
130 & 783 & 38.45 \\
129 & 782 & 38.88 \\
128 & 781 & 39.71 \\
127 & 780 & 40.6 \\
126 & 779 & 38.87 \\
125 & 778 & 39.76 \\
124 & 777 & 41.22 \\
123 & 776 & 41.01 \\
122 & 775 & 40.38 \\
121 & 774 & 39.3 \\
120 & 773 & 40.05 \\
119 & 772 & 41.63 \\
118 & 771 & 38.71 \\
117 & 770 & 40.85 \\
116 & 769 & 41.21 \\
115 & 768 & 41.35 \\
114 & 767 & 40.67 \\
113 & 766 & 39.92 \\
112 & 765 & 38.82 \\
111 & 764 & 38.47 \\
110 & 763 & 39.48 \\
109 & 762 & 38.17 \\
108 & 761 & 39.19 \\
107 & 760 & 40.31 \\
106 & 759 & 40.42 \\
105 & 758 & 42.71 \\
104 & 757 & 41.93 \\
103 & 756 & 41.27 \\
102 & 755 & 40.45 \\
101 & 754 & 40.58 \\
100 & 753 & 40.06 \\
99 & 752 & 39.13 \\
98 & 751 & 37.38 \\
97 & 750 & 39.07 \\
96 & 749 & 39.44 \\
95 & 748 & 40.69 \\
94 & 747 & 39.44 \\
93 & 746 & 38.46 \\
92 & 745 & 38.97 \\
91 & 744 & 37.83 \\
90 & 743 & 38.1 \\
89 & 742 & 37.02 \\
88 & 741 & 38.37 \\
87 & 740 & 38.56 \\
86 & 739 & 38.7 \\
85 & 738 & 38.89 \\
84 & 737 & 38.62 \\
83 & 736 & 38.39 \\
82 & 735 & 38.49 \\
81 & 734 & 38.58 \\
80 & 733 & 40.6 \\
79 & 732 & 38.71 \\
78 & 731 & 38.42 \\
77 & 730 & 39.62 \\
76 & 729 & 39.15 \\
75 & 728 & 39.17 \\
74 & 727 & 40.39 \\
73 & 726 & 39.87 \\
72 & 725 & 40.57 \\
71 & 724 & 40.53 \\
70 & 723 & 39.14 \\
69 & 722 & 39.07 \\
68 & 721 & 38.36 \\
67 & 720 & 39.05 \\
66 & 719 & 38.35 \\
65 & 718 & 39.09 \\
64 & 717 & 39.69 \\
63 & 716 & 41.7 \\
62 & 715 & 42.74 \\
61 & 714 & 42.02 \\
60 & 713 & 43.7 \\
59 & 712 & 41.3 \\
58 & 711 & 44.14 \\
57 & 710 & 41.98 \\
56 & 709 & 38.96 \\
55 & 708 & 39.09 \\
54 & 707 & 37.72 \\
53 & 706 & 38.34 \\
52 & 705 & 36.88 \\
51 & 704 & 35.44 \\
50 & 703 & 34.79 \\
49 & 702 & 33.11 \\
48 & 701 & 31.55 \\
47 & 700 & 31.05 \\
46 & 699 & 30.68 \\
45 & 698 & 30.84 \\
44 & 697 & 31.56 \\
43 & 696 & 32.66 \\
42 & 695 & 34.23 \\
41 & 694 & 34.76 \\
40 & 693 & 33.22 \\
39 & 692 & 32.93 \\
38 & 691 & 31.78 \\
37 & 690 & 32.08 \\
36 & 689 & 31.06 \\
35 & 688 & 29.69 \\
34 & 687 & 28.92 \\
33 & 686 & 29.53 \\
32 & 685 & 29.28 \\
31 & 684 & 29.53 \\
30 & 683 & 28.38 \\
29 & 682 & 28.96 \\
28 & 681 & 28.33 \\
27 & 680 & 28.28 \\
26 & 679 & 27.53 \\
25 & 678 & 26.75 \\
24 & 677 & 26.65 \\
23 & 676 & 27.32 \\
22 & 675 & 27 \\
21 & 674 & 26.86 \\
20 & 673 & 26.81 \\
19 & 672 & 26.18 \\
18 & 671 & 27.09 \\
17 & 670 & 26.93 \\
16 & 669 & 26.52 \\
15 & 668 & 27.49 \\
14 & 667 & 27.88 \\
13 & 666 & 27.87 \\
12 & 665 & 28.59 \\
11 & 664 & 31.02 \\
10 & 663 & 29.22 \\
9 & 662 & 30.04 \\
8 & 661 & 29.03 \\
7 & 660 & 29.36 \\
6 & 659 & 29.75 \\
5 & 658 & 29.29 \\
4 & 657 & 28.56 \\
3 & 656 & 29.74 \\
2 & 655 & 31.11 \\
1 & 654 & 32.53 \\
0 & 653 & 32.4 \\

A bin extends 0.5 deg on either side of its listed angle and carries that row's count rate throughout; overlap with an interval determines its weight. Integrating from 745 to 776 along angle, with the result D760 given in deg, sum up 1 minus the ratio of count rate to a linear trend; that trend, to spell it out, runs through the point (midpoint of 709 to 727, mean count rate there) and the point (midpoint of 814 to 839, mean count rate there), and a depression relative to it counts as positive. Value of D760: 2.8 deg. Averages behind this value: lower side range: 40.6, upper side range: 49.2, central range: 40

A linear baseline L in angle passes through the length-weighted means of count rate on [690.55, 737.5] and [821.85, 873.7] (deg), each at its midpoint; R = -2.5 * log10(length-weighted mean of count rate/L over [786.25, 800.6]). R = 0.14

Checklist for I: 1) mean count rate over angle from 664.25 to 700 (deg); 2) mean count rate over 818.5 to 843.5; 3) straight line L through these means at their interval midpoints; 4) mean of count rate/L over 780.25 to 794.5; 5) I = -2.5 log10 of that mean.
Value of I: 0.18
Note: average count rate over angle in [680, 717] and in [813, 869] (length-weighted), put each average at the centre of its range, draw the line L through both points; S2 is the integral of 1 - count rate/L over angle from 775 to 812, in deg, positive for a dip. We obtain 3.0 deg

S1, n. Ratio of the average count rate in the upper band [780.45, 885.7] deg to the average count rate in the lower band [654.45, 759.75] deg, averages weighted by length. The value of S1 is 1.22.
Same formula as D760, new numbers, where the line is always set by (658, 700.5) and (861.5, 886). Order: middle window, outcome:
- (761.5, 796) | -4.2 deg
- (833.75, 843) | -3.8 deg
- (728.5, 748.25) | -3.7 deg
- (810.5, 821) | -1.2 deg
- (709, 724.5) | -4.6 deg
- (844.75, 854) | -1.5 deg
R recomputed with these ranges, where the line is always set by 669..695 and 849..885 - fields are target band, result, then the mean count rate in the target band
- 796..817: -0.07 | 39.2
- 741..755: -0.18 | 39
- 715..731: -0.25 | 39.6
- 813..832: -0.23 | 46.5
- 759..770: -0.17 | 39.8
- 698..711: -0.18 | 35.9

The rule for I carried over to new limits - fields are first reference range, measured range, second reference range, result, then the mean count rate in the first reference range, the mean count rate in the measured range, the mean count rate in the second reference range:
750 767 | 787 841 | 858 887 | -0.11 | 39.9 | 43.9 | 39.7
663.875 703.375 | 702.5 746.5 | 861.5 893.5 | -0.24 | 29.6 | 39.3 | 39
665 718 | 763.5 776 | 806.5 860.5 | 0.00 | 32.5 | 40.1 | 46.2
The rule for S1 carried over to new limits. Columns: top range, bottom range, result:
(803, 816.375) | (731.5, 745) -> 1.02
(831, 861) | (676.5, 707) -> 1.52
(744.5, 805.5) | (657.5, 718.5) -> 1.22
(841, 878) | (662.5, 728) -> 1.26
